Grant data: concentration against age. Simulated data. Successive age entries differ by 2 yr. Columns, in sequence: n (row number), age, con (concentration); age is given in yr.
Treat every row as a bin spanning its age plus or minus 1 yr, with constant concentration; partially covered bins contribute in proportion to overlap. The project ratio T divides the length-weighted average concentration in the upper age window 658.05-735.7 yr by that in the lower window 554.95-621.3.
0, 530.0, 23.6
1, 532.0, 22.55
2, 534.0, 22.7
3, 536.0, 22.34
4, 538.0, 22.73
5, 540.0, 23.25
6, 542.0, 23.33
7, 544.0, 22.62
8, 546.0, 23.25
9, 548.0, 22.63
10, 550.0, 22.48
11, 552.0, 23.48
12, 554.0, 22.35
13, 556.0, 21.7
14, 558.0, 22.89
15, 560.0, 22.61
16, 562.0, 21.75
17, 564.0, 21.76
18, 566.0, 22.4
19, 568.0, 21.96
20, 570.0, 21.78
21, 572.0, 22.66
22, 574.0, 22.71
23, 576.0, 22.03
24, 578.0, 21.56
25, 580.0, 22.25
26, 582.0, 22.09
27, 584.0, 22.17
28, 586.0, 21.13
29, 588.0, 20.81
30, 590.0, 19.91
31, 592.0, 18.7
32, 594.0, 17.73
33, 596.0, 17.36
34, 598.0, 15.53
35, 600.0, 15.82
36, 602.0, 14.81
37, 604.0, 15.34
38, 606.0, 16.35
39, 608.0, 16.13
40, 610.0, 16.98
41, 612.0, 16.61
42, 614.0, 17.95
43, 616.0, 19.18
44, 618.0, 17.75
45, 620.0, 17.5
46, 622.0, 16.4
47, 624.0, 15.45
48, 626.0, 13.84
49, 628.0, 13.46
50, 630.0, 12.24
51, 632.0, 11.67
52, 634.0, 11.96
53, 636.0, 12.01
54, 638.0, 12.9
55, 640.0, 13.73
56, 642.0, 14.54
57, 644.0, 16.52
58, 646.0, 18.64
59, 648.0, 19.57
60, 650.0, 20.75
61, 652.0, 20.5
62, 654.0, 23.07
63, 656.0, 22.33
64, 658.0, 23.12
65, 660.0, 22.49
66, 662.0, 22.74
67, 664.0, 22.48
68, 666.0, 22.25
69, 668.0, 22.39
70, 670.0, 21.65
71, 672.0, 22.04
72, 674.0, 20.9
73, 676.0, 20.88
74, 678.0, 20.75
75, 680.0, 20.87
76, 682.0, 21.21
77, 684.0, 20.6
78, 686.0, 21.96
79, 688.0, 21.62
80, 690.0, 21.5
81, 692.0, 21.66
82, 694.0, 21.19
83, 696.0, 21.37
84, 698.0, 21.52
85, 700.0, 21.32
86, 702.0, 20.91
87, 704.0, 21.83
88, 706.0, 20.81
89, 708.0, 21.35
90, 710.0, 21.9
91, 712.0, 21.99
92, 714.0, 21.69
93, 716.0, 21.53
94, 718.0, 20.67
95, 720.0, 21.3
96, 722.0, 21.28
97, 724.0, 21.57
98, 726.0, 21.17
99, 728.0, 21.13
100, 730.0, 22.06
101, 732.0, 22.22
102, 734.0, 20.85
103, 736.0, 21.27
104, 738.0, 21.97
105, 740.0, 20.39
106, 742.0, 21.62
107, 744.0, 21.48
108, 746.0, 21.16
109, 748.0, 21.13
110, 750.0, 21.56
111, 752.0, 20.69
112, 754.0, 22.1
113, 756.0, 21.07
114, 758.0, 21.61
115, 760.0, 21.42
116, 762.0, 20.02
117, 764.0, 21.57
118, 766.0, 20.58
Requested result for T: 1.10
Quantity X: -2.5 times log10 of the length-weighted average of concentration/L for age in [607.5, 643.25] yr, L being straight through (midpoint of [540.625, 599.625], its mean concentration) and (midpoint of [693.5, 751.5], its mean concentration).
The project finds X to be 0.39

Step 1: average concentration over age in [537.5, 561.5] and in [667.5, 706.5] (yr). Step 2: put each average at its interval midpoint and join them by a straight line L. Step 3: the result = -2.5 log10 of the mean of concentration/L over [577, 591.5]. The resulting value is 0.05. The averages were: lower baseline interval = 22.8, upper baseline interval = 21.3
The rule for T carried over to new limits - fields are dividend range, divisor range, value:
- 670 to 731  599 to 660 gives 1.28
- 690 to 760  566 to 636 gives 1.19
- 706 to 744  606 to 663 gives 1.25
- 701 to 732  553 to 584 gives 0.97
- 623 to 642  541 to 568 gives 0.58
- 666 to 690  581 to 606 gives 1.16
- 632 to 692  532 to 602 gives 0.92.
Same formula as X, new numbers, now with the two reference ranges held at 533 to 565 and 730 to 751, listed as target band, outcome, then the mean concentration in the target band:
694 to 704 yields 0.02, 21.3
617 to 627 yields 0.34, 16.2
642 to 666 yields 0.05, 20.9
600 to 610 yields 0.37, 15.8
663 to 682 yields 0.01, 21.6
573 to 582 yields 0.01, 22.1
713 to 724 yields 0.01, 21.3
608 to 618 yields 0.26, 17.5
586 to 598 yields 0.19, 18.8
